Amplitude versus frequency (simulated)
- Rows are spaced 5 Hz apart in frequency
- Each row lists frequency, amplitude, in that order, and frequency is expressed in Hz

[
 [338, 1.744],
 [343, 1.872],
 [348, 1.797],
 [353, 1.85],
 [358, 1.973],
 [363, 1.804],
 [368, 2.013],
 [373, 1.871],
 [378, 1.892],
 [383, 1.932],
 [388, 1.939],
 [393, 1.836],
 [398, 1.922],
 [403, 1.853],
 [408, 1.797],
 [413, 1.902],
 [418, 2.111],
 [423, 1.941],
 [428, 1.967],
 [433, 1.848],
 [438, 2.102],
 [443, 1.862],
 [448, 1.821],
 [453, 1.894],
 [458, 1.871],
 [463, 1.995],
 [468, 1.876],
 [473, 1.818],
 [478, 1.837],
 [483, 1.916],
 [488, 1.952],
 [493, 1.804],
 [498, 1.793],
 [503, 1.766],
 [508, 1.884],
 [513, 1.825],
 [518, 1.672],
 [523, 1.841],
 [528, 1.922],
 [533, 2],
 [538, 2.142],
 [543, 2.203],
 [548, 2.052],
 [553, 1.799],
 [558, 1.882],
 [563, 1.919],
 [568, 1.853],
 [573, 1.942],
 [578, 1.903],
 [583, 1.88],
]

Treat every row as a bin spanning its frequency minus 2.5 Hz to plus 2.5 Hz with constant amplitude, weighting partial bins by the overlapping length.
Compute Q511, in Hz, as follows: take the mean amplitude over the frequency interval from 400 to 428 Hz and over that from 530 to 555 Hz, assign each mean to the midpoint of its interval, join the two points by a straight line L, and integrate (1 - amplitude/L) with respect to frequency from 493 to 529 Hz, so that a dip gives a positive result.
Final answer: 3.6 Hz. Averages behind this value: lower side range 1.92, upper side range 2.04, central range 1.81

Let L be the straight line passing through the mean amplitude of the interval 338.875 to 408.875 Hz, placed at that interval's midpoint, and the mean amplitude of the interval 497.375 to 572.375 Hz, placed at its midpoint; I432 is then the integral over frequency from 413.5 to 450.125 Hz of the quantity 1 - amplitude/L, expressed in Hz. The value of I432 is -1.1 Hz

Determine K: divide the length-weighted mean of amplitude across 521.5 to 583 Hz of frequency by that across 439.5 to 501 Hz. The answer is 1.04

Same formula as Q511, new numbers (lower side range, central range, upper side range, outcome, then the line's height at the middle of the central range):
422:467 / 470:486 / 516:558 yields 0.6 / 1.93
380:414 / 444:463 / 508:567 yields 0.2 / 1.9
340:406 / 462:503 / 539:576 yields 1.4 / 1.93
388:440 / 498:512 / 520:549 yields 1.2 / 2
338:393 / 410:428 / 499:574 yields -0.8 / 1.89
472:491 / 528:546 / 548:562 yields -1.9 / 1.89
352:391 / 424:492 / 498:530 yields -1.9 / 1.85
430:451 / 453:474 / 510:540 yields 0.1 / 1.91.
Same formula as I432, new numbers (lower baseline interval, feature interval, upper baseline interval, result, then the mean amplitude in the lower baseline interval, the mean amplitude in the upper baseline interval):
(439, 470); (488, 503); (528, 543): 1.2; 1.9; 2.07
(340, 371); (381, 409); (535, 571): 0.3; 1.88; 1.98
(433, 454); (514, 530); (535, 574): 1.2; 1.91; 1.98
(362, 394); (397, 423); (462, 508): -0.4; 1.91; 1.86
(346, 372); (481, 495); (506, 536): -0.2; 1.89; 1.86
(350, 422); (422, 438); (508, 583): -0.3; 1.91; 1.92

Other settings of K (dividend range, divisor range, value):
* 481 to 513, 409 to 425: 0.94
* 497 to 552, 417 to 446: 0.98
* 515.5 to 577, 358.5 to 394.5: 1.02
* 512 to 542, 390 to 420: 1.01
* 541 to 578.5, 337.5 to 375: 1.04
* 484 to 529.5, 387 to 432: 0.96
